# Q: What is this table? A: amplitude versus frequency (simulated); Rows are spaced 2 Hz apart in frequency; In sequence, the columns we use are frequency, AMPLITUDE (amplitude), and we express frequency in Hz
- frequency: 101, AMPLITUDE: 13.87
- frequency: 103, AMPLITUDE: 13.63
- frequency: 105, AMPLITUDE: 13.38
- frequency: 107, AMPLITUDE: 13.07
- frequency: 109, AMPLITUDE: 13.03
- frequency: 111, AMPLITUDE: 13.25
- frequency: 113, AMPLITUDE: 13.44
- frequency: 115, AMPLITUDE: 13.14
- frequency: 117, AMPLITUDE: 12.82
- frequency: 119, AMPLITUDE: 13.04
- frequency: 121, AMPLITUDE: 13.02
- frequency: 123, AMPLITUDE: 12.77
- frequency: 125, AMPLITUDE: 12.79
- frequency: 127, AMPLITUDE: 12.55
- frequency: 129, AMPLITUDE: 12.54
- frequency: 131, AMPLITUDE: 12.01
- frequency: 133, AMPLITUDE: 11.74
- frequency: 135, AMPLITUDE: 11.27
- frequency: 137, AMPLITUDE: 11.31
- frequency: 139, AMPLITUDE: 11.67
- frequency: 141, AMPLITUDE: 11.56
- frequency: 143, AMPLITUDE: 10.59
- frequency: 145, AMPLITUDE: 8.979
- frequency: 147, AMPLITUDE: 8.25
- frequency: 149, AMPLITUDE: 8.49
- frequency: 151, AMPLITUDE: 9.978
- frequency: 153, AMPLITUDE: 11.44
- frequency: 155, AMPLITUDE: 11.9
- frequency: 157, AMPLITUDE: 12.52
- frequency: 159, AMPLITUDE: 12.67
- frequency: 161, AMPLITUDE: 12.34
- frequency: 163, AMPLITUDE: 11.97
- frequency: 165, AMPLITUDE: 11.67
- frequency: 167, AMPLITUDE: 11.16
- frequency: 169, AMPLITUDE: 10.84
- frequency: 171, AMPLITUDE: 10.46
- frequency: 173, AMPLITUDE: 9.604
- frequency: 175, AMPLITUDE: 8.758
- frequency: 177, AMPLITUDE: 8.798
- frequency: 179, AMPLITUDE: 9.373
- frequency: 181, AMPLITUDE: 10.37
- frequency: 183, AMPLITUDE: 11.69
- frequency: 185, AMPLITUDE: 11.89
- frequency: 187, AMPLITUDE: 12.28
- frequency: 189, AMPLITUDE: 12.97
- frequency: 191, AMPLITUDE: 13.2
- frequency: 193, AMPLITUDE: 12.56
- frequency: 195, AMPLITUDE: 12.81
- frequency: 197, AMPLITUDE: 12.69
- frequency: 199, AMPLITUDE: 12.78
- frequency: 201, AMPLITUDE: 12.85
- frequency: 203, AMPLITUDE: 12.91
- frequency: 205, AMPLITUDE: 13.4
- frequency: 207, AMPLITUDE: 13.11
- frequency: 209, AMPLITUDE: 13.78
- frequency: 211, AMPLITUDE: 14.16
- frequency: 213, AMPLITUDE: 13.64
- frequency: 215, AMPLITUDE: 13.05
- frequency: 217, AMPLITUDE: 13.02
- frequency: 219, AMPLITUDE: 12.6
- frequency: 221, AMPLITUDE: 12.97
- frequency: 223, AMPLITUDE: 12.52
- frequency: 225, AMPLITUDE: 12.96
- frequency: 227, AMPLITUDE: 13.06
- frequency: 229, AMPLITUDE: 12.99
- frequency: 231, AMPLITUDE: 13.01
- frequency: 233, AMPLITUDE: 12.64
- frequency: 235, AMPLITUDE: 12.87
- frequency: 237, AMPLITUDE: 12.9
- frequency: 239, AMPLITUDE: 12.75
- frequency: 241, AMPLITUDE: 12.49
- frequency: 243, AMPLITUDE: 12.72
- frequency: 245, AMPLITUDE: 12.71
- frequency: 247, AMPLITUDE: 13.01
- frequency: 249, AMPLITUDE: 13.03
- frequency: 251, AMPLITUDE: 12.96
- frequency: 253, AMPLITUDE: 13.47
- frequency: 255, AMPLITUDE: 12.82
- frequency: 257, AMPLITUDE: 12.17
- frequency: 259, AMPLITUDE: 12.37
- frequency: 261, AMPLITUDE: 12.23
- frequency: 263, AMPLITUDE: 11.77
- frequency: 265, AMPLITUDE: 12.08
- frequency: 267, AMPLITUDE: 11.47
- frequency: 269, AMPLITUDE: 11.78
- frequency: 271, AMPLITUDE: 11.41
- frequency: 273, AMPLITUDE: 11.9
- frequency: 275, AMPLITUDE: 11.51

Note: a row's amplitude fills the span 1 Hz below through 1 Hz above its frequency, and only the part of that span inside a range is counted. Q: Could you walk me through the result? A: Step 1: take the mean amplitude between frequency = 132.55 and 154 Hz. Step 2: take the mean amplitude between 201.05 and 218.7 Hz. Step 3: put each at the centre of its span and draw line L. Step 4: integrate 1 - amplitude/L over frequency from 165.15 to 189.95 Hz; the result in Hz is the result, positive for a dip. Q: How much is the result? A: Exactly 2.5 Hz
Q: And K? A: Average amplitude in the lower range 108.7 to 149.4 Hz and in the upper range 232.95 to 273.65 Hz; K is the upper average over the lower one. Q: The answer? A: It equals 1.05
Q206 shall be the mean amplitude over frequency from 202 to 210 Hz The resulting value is 13.3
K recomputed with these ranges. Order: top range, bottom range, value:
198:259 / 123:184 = 1.18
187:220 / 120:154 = 1.16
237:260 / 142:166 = 1.17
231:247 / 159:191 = 1.15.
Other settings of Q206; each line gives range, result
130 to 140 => 11.6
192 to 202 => 12.7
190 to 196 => 12.9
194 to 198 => 12.8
